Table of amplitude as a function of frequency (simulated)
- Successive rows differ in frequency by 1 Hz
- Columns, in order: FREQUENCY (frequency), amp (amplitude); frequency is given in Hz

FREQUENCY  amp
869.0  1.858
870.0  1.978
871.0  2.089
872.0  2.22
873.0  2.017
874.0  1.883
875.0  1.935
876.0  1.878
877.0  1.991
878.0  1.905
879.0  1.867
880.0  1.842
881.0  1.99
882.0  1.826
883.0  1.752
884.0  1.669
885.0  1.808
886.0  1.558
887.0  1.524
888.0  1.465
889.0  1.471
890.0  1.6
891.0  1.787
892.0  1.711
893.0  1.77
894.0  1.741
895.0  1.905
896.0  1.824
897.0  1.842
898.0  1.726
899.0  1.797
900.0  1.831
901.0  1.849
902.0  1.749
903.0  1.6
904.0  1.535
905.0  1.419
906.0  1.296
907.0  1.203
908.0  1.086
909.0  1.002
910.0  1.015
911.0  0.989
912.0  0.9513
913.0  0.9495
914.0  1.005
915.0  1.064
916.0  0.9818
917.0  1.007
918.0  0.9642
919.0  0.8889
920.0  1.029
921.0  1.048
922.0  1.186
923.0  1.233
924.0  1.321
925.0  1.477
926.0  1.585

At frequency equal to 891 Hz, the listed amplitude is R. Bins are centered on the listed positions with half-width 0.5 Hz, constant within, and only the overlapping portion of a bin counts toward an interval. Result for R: 1.787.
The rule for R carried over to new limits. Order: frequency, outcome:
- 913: 0.9495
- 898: 1.726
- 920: 1.029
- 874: 1.883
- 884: 1.669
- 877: 1.991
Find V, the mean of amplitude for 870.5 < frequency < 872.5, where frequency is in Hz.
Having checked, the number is 2.15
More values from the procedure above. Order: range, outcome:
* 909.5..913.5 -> 0.976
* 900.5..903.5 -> 1.73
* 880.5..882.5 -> 1.91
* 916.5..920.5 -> 0.972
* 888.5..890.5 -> 1.54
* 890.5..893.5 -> 1.76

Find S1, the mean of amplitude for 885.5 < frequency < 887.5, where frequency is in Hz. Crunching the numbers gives 1.54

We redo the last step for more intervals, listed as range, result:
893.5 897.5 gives 1.83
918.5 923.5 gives 1.08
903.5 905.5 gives 1.48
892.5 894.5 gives 1.76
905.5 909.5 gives 1.15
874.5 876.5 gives 1.91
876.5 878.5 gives 1.95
